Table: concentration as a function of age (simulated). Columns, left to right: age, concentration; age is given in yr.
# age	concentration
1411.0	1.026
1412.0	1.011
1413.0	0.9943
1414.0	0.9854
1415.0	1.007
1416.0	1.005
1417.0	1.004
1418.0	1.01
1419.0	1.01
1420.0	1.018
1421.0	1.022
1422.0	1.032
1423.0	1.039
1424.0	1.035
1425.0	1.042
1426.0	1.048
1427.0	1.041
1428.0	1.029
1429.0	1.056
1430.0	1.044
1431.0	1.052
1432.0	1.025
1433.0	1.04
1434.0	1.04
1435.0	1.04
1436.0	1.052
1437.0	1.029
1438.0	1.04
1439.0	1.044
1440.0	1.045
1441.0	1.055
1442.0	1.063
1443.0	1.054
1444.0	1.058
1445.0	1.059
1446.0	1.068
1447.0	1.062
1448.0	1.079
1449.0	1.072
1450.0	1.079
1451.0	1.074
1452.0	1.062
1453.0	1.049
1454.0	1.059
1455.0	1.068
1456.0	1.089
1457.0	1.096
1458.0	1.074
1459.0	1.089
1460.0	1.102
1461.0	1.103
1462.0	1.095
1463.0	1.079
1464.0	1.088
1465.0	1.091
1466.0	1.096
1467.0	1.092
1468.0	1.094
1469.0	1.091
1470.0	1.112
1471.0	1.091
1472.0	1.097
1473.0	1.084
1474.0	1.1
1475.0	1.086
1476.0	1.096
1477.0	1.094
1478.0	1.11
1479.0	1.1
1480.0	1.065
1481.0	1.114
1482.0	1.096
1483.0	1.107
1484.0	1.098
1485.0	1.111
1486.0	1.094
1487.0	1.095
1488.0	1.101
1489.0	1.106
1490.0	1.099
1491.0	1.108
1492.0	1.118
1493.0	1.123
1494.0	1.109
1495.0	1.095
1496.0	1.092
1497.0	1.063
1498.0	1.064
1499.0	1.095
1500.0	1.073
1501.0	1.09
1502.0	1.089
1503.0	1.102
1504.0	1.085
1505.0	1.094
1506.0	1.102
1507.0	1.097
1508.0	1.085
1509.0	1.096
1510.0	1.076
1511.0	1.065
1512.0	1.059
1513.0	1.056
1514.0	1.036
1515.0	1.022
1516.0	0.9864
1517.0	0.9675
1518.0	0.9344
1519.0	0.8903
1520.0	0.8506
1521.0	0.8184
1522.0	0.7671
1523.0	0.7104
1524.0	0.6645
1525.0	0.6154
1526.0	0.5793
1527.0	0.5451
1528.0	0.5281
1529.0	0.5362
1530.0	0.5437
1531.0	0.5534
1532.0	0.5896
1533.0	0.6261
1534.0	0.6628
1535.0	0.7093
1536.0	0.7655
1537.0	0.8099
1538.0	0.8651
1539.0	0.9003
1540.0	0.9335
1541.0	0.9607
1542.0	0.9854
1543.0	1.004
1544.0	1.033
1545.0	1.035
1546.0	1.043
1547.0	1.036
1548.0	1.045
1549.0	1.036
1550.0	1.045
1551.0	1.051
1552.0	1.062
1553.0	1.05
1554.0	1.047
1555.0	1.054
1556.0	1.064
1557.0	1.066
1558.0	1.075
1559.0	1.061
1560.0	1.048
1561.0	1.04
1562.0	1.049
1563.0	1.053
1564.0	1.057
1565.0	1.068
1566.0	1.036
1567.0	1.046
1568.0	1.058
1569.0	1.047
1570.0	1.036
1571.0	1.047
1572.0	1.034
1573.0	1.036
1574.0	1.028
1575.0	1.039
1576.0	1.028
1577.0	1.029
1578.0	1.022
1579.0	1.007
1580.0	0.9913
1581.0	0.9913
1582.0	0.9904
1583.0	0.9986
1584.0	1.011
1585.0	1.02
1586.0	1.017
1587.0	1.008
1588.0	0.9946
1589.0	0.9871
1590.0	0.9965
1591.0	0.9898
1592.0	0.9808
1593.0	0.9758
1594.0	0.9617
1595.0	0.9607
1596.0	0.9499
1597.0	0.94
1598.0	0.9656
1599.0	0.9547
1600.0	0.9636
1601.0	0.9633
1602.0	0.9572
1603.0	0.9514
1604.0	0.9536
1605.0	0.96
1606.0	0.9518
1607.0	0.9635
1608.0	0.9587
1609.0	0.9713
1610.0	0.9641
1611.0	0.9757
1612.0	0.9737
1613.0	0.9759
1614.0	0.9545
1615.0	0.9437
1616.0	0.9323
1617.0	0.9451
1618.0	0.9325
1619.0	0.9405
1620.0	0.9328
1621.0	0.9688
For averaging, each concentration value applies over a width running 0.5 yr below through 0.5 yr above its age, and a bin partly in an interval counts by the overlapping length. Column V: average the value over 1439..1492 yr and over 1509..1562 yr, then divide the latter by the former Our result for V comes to 0.83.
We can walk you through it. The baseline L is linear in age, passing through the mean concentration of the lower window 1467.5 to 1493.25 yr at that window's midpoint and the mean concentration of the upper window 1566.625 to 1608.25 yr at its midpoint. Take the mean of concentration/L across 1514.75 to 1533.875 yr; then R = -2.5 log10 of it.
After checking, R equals 0.421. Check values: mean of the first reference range 1.1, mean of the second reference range 0.994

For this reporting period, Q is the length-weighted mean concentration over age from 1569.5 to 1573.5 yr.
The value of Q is 1.04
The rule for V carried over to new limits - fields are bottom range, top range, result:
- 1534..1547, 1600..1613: 1.05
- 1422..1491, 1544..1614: 0.94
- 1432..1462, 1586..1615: 0.91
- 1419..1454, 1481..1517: 1.03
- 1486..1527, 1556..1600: 1.01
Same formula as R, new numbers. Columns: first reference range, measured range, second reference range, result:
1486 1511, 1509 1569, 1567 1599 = 0.15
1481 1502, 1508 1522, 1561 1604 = 0.09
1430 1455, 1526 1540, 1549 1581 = 0.48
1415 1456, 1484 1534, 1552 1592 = 0.10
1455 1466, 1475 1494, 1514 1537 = -0.15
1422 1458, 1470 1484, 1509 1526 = -0.12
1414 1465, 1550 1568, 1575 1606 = -0.06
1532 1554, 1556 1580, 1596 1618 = -0.11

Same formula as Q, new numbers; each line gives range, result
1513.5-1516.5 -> 1.01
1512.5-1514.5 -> 1.05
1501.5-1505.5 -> 1.09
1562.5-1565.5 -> 1.06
